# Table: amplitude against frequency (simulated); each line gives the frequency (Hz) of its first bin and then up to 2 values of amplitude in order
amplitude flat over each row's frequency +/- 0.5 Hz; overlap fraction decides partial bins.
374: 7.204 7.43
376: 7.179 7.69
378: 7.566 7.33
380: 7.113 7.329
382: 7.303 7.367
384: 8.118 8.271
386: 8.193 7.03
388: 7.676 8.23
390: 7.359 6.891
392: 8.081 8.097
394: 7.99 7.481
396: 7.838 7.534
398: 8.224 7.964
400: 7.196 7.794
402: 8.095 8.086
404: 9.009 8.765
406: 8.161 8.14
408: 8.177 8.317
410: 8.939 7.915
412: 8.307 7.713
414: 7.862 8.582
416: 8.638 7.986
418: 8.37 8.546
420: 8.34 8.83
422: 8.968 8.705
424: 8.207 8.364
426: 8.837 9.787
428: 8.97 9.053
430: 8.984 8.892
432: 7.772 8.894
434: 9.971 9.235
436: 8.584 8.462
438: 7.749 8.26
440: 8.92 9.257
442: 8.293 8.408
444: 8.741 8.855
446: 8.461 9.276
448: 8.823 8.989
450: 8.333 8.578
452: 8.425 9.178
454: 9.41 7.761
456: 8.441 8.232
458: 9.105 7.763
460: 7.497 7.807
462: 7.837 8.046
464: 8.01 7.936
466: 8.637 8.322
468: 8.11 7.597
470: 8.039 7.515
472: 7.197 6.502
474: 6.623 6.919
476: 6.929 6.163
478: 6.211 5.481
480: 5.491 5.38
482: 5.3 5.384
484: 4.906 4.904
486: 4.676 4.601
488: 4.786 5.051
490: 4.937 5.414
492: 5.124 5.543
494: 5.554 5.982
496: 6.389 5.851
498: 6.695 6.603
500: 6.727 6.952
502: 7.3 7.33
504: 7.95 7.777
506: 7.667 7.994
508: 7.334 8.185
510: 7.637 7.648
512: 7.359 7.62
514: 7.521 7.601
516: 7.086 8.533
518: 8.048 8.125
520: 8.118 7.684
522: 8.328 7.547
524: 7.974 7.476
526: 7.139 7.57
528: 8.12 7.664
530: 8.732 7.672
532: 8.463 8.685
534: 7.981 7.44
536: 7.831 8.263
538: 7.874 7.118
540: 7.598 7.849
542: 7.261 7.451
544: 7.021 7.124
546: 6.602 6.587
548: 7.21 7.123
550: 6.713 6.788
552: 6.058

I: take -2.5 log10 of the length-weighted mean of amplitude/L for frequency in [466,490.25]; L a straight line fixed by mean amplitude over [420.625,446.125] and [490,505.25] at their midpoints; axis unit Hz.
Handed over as 0.16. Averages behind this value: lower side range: 8.75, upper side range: 6.41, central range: 6.19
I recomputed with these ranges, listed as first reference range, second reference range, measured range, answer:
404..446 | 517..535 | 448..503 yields 0.20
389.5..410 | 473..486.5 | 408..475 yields -0.23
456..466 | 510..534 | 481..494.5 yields 0.49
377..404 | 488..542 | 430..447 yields -0.15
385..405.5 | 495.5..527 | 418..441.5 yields -0.13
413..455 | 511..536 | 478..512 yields 0.29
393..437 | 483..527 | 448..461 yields -0.10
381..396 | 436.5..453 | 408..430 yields -0.04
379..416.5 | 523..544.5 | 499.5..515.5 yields 0.04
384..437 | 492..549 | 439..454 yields -0.10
